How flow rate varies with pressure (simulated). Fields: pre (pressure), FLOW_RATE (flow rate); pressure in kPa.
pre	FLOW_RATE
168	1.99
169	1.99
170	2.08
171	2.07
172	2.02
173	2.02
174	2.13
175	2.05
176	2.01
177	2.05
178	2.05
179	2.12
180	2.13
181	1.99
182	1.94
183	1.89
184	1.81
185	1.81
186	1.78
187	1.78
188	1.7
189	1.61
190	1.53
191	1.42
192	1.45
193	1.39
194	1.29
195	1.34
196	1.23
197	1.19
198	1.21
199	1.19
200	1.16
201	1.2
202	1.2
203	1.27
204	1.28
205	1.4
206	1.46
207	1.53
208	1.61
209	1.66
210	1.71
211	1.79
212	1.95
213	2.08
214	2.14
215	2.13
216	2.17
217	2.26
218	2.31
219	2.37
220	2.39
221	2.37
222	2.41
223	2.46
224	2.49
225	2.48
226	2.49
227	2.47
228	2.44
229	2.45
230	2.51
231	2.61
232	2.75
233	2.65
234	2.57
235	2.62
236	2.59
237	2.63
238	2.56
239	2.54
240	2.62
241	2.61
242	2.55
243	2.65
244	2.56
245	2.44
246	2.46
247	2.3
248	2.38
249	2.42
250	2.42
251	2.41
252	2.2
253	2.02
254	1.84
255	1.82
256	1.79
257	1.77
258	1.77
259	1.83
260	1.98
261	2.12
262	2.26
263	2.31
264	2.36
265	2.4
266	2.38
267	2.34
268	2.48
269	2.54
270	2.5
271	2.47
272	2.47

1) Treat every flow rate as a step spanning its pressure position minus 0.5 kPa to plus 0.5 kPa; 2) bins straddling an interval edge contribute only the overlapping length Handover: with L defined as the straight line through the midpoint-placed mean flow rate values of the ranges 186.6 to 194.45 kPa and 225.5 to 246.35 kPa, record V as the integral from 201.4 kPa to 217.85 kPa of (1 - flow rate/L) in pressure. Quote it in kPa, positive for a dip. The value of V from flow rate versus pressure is 1.98 kPa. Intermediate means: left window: 1.52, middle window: 1.74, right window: 2.56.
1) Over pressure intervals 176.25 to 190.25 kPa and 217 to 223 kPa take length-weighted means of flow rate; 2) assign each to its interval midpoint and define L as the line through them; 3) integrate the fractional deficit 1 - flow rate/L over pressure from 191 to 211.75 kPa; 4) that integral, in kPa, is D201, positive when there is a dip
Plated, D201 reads 7.2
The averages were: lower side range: 1.88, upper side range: 2.37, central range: 1.39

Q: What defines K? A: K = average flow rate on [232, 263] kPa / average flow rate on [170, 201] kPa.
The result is 1.4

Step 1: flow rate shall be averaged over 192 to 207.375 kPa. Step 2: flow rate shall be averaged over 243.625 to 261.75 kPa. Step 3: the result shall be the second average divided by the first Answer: 1.66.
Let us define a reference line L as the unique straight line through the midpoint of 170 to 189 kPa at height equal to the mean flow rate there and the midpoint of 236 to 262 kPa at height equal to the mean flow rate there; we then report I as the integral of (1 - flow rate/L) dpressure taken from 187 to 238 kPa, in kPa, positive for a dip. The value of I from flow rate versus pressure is 4.5 kPa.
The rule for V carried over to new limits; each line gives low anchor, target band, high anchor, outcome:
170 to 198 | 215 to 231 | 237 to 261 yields -2.6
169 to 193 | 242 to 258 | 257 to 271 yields -0.4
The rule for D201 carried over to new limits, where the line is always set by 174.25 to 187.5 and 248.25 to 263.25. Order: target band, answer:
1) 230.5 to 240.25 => -2.8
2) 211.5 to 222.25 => -1.2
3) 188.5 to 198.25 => 3.0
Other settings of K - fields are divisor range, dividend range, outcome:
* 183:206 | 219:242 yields 1.77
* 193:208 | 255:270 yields 1.67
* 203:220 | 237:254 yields 1.31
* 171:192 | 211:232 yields 1.24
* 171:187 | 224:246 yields 1.29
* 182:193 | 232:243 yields 1.55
